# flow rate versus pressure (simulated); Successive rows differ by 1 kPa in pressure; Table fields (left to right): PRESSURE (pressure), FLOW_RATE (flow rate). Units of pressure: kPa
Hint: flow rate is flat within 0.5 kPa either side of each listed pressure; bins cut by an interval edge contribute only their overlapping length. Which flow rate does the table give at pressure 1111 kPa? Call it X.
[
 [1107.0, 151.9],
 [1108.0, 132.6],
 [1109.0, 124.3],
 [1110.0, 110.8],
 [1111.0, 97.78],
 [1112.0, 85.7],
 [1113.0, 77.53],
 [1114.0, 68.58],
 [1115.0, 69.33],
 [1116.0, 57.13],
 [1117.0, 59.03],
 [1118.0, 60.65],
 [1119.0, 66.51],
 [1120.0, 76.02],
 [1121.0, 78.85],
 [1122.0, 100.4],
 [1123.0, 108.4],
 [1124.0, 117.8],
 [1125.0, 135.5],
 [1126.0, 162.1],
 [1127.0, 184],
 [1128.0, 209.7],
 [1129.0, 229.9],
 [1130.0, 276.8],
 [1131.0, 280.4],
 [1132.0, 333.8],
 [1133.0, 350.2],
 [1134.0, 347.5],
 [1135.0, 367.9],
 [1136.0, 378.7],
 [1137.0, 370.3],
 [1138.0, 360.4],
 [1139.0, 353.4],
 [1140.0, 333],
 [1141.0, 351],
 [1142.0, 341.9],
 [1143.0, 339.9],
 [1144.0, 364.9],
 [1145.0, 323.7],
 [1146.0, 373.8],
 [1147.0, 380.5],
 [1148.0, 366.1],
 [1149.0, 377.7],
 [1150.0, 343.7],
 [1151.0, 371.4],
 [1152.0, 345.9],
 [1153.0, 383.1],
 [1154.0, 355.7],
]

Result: 97.78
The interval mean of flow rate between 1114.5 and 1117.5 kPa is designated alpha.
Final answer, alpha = 61.8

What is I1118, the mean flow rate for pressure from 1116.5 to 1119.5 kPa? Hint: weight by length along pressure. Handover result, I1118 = 62.1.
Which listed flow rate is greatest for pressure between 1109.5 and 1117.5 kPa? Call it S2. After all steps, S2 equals 110.8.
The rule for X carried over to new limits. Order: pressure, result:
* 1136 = 378.7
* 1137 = 370.3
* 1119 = 66.51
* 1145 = 323.7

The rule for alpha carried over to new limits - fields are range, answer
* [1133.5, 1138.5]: 365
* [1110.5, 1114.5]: 82.4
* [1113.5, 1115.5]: 69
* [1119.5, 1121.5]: 77.4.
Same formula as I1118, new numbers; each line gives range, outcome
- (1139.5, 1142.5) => 342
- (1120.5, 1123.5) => 95.9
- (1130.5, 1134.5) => 328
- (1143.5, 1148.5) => 362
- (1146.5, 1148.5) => 373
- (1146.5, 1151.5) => 368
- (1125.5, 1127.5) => 173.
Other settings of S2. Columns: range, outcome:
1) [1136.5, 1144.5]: 370.3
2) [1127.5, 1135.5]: 367.9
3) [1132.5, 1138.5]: 378.7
